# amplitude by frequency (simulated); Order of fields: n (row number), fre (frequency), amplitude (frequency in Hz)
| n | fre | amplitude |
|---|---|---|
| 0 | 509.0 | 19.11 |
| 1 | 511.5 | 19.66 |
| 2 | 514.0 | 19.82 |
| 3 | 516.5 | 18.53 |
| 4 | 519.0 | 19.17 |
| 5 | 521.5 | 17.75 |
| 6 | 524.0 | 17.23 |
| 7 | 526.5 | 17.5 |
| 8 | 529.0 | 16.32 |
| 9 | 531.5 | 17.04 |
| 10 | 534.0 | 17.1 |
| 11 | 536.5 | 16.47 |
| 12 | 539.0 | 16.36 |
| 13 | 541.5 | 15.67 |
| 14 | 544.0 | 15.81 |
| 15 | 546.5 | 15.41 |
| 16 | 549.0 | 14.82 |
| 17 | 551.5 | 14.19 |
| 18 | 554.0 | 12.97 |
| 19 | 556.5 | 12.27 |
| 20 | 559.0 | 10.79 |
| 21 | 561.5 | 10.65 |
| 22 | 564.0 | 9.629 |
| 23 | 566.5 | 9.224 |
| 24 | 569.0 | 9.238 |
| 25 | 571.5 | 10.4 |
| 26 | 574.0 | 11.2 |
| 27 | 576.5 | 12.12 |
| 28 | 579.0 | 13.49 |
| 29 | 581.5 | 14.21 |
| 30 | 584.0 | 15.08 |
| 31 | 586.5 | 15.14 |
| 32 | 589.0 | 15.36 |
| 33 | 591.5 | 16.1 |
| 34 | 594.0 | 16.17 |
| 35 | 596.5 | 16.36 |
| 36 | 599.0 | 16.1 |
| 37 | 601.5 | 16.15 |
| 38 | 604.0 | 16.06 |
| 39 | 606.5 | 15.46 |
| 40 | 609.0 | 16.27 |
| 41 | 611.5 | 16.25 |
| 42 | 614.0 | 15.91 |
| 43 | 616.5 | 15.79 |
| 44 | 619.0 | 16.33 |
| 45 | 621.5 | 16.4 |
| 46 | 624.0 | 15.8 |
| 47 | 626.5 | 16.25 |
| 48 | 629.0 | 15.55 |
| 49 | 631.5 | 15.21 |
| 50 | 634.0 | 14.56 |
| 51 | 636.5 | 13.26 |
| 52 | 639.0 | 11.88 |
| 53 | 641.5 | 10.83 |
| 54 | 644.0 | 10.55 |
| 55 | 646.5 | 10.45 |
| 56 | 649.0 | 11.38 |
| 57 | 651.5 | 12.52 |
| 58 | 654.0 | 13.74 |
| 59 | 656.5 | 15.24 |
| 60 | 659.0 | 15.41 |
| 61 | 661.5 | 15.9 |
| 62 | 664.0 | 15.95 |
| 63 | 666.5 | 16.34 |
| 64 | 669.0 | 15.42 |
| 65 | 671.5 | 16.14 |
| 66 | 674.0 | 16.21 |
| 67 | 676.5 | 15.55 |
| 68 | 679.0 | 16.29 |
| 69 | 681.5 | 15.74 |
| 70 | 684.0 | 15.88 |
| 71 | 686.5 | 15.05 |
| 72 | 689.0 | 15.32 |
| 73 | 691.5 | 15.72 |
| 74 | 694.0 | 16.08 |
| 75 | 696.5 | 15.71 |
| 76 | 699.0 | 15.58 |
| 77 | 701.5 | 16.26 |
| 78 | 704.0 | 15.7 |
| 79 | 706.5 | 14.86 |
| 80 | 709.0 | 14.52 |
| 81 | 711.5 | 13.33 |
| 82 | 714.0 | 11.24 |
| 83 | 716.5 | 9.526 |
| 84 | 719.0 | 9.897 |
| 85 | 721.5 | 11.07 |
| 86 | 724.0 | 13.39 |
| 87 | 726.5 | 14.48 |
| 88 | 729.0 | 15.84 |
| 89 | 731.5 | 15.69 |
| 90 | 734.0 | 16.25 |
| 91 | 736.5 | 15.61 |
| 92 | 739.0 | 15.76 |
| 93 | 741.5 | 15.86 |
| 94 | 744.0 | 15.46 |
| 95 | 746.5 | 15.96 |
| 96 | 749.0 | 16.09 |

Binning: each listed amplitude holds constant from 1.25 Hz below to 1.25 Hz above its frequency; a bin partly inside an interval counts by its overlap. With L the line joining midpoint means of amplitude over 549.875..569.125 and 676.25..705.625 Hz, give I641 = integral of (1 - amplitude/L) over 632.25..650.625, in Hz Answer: 2.7 Hz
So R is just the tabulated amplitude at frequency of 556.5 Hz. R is 12.27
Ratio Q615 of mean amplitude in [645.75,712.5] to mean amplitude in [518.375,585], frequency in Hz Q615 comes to 1.07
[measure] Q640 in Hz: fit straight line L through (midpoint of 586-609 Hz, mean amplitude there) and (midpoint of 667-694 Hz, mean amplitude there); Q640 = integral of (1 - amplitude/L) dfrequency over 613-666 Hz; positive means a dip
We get 5.3 Hz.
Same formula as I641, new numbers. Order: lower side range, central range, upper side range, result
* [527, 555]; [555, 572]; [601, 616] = 5.87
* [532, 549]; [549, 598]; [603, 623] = 9.54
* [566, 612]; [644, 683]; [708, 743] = -1.95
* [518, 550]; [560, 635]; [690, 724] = 5.57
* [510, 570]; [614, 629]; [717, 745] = -1.24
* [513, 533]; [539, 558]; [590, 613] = 3.06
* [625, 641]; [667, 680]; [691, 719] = -1.56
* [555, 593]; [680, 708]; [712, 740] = -5.00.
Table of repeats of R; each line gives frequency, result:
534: 17.1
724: 13.39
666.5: 16.34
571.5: 10.4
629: 15.55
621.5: 16.4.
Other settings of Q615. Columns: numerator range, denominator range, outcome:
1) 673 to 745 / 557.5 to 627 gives 1.04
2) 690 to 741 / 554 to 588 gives 1.21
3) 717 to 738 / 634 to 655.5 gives 1.15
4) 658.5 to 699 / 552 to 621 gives 1.14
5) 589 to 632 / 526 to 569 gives 1.14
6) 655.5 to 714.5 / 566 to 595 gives 1.17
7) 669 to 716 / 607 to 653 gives 1.07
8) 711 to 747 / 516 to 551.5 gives 0.84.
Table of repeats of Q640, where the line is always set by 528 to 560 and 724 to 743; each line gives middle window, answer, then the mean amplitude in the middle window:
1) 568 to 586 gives 3.23 Hz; 12.4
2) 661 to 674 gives -0.55 Hz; 16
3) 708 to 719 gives 2.56 Hz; 11.8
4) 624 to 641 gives 0.96 Hz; 14.4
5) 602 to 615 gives -0.69 Hz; 16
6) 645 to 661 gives 2.18 Hz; 13.2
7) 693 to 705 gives -0.36 Hz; 15.9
